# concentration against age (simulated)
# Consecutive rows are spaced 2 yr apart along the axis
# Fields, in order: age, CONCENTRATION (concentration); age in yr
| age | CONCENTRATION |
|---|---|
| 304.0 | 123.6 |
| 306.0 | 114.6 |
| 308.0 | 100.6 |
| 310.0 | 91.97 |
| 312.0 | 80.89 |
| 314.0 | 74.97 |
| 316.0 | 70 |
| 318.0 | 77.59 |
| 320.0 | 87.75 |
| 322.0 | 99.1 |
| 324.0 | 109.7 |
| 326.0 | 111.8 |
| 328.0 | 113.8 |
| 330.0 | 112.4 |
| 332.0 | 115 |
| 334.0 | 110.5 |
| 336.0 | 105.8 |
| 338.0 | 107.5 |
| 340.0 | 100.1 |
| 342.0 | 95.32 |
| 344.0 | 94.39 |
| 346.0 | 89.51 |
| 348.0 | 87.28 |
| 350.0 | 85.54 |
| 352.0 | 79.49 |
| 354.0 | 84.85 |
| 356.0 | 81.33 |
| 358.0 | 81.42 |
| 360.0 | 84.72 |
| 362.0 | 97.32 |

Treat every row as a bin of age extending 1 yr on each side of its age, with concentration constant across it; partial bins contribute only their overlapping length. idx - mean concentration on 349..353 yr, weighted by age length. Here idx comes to 82.5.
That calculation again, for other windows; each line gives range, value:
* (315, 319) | 73.8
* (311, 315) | 77.9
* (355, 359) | 81.4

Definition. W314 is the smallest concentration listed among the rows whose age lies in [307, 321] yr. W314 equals 70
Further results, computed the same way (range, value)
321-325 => 99.1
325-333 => 111.8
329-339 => 105.8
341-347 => 89.51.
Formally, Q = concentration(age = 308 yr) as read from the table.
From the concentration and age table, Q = 100.6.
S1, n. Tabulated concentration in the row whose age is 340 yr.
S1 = 100.1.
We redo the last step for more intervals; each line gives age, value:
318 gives 77.59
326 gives 111.8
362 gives 97.32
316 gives 70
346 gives 89.51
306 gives 114.6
